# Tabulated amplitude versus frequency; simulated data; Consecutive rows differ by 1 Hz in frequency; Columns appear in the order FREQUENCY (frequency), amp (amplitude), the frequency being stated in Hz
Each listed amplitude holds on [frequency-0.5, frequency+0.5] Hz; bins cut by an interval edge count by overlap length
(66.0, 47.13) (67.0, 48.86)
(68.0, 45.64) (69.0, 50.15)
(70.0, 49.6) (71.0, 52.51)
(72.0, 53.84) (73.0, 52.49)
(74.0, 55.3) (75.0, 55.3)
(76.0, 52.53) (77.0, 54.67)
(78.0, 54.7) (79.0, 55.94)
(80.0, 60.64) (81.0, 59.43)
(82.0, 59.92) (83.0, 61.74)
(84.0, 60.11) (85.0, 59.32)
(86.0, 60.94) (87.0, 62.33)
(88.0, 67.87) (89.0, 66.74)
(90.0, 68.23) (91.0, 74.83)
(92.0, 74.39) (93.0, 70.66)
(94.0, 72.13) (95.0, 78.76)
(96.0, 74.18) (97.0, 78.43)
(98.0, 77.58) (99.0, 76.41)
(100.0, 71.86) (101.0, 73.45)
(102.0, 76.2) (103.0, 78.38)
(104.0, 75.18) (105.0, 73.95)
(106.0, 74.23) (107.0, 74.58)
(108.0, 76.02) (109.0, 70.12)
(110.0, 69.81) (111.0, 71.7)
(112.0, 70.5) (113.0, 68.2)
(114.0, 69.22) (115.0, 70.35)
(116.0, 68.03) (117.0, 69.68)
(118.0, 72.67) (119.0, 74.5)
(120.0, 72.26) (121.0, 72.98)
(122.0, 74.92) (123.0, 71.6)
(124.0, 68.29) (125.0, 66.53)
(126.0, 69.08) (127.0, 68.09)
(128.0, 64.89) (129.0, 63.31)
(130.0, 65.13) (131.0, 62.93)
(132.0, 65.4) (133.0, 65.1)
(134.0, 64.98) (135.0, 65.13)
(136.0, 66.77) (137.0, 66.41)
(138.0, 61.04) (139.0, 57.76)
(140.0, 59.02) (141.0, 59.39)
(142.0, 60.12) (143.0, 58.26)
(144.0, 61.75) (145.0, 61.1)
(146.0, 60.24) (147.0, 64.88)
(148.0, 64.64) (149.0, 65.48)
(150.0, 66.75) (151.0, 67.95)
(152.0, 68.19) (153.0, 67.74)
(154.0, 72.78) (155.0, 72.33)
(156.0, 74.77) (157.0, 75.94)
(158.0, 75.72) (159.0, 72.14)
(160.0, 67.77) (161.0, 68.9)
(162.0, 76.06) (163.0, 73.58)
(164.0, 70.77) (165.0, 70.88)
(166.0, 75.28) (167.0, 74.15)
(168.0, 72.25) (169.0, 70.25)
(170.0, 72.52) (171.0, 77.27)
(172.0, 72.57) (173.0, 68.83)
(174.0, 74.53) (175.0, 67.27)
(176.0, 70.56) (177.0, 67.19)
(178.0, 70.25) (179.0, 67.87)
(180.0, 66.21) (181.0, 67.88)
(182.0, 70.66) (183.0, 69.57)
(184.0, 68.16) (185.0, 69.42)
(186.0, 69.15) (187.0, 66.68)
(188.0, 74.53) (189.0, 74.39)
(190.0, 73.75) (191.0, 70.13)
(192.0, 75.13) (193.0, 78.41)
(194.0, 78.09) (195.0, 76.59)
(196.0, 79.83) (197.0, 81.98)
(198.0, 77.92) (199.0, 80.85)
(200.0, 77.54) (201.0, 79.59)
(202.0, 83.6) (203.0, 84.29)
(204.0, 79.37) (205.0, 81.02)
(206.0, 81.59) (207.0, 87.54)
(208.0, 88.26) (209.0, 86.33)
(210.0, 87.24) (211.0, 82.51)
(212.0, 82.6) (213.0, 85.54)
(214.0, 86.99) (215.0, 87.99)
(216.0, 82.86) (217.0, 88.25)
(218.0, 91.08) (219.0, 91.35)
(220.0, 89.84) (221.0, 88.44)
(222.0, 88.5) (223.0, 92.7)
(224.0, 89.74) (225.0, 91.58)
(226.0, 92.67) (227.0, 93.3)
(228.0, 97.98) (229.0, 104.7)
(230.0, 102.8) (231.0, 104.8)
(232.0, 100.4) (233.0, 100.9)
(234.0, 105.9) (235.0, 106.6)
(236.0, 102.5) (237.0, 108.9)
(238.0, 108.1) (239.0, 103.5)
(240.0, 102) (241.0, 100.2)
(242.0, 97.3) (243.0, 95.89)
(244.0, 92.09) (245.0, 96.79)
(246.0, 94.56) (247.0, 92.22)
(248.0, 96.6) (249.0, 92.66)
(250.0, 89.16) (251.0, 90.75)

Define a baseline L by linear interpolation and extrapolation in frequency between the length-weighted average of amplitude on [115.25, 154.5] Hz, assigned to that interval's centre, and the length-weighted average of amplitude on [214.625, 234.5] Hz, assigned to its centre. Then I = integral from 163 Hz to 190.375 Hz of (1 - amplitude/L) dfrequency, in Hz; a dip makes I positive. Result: 2.9 Hz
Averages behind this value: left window 66.1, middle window 70.9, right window 94.3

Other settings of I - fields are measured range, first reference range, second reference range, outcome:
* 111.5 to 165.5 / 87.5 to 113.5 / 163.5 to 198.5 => 3.8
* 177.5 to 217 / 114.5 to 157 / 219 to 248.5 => 3.9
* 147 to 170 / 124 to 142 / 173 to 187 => -1.4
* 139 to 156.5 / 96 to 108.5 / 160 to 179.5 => 1.9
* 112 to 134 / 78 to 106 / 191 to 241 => 1.6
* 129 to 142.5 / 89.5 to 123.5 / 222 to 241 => 2.8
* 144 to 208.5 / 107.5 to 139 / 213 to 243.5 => 7.5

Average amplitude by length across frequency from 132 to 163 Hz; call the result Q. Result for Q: 66.4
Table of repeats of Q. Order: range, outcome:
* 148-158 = 70.2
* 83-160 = 68.8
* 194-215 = 82.6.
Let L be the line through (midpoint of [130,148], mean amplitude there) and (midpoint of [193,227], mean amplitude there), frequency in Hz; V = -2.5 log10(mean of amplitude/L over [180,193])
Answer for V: 0.10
